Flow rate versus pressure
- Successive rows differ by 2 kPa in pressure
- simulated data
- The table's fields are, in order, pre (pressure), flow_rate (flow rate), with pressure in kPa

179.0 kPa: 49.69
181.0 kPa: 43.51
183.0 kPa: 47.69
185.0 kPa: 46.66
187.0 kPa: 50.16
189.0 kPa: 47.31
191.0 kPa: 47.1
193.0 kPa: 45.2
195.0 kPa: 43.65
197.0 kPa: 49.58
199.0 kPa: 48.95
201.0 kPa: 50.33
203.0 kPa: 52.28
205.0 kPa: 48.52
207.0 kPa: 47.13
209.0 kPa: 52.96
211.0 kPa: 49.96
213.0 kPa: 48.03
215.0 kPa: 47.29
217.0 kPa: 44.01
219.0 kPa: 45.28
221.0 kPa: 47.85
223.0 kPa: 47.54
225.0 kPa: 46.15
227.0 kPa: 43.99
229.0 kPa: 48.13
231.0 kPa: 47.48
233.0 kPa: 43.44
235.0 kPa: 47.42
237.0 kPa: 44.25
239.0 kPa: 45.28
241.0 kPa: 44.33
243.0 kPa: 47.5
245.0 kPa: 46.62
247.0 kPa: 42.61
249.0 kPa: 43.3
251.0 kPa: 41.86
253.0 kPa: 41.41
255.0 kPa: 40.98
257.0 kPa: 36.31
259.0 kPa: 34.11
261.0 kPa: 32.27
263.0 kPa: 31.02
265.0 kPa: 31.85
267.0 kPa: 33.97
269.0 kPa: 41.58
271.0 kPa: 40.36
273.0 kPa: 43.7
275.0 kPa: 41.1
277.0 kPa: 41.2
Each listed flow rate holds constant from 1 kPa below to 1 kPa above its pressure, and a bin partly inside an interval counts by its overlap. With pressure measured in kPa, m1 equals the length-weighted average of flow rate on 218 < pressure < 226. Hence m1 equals 46.7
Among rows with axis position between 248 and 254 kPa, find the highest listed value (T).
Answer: 43.3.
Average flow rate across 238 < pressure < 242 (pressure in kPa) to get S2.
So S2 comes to 44.8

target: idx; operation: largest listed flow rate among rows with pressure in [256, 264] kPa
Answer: 36.31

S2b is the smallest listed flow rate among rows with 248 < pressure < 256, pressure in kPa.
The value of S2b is 40.98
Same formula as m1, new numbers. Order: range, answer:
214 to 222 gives 46.1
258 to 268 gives 32.6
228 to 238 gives 46.1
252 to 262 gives 37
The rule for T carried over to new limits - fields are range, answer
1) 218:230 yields 48.13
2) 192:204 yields 52.28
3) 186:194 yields 50.16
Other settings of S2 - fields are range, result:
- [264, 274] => 38.3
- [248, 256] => 41.9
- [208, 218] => 48.5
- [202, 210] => 50.2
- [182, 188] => 48.2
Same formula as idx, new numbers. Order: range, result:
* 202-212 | 52.96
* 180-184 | 47.69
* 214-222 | 47.85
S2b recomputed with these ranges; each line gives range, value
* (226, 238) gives 43.44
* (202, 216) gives 47.13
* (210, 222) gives 44.01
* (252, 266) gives 31.02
